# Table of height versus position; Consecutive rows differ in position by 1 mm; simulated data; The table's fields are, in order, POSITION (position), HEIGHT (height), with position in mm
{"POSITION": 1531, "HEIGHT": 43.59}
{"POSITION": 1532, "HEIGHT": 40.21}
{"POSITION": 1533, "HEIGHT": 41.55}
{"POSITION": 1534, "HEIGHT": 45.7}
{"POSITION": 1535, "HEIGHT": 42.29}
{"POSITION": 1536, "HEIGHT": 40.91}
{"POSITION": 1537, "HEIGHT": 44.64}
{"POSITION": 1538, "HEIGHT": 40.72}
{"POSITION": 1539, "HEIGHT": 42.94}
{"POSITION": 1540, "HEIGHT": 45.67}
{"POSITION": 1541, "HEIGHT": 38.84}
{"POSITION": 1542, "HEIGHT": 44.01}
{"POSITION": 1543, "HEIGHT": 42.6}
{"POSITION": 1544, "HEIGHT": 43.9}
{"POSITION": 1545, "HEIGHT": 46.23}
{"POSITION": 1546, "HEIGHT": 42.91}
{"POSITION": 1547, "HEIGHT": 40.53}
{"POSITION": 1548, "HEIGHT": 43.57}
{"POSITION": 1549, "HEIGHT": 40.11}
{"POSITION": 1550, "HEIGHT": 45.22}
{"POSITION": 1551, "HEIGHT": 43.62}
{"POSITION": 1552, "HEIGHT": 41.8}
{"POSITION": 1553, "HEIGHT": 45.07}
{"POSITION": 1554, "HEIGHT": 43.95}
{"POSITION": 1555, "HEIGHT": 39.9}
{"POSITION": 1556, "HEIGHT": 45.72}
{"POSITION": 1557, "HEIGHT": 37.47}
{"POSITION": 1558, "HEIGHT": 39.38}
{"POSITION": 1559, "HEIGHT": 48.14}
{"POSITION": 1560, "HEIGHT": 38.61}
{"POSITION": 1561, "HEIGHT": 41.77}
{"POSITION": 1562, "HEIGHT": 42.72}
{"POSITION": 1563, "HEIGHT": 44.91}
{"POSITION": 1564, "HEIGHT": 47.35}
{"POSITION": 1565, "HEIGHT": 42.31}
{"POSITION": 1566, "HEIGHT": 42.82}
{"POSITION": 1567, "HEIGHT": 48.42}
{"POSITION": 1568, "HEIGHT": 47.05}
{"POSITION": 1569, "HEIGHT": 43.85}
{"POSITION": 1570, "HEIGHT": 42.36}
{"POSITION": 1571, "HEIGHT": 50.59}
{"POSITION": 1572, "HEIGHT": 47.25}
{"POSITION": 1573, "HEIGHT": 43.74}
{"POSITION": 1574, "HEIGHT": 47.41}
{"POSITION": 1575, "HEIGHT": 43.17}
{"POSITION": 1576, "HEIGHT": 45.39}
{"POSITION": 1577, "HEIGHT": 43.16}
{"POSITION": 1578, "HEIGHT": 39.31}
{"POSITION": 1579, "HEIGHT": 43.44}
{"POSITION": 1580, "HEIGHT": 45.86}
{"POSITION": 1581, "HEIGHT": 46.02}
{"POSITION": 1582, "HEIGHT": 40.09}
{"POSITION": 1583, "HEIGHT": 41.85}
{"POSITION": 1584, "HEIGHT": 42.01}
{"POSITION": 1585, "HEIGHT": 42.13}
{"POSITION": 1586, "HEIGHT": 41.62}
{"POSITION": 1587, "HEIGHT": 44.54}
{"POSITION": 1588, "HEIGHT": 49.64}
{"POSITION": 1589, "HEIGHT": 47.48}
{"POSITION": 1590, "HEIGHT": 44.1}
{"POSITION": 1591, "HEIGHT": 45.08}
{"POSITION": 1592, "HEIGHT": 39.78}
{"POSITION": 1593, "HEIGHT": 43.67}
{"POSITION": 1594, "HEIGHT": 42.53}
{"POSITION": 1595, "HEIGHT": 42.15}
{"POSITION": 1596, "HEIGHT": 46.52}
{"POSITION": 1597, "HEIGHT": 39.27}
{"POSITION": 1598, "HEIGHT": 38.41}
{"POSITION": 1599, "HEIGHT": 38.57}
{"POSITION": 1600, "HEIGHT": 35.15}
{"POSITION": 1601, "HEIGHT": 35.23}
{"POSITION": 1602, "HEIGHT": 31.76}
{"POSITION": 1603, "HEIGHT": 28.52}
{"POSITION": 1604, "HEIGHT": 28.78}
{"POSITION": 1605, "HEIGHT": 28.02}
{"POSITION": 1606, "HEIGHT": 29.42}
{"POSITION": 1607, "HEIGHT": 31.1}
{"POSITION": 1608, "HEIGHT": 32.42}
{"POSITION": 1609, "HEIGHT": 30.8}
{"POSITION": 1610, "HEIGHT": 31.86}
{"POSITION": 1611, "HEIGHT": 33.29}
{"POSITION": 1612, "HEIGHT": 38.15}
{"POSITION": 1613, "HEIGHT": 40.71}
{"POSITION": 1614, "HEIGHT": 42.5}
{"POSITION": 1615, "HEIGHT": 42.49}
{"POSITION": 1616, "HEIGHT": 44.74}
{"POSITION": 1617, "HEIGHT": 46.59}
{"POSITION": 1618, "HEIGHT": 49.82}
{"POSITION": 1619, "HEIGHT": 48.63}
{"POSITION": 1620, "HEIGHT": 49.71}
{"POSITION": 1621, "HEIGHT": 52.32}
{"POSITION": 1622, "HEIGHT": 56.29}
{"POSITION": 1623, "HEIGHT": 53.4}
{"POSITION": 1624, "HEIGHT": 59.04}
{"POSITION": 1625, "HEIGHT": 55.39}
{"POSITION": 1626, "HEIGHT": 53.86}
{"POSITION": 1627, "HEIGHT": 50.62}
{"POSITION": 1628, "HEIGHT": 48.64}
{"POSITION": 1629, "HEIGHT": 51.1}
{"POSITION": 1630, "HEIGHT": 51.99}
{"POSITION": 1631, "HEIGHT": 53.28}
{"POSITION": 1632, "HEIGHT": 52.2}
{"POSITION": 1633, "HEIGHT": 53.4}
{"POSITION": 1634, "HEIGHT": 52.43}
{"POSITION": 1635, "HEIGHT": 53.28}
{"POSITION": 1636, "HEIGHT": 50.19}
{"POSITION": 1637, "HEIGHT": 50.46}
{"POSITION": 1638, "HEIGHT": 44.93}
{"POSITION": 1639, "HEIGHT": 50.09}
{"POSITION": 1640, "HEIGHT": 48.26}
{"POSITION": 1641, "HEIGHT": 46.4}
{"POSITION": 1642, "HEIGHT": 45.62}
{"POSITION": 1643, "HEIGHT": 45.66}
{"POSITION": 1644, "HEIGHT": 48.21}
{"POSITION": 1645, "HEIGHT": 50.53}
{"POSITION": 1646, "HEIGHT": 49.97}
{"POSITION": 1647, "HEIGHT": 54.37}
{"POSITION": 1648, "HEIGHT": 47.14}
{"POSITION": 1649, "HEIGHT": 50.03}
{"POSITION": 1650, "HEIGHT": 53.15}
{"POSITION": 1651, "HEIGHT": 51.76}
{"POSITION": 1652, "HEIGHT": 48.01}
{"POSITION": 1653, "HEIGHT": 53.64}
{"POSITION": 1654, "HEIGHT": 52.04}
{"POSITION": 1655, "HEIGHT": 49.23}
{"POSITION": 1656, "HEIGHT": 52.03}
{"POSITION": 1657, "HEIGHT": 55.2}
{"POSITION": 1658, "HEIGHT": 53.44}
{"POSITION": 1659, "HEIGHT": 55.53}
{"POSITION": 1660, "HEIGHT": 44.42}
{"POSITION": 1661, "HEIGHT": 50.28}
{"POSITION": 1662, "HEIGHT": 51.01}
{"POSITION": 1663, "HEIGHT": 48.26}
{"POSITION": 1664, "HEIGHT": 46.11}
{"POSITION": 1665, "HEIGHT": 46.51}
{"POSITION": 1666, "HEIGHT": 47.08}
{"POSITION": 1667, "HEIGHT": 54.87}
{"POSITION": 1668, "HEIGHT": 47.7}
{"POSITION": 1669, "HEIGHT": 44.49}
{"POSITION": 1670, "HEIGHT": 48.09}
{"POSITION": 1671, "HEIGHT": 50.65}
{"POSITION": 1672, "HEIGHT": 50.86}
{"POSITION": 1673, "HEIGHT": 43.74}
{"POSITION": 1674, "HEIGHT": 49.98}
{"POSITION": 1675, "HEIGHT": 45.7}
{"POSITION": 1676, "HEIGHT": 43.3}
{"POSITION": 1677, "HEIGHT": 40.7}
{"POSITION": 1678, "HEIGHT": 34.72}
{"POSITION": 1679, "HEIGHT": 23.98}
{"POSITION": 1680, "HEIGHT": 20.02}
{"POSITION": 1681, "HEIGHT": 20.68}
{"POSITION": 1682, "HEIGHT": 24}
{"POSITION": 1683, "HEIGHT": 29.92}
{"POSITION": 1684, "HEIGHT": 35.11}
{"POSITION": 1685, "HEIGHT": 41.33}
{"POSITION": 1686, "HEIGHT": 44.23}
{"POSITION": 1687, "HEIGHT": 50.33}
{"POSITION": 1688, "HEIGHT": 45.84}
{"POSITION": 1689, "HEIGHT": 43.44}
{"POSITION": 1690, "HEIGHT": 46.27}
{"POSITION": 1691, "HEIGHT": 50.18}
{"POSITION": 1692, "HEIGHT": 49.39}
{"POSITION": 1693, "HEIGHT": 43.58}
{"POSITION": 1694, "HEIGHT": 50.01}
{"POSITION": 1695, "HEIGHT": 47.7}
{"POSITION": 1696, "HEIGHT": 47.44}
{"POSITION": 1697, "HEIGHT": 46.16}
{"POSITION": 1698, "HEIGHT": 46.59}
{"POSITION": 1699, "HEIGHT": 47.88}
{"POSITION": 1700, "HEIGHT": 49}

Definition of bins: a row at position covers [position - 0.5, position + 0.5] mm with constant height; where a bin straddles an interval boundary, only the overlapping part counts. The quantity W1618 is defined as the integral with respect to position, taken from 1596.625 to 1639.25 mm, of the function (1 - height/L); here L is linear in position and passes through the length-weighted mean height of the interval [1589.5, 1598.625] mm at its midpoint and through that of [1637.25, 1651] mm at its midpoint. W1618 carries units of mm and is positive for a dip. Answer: 1.68 mm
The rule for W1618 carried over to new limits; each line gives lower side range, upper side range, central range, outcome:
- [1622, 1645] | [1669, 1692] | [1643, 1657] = -1.0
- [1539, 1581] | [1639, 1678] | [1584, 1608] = 3.6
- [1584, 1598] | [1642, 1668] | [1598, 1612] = 3.9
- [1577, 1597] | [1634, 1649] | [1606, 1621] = 2.0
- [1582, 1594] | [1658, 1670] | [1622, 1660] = -3.1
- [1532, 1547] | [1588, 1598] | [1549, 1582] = -0.5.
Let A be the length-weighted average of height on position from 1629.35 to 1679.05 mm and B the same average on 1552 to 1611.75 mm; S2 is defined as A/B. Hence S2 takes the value 1.19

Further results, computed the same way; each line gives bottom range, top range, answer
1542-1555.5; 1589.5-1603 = 0.92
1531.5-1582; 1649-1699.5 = 1.04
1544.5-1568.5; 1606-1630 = 1.04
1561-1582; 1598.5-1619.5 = 0.82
